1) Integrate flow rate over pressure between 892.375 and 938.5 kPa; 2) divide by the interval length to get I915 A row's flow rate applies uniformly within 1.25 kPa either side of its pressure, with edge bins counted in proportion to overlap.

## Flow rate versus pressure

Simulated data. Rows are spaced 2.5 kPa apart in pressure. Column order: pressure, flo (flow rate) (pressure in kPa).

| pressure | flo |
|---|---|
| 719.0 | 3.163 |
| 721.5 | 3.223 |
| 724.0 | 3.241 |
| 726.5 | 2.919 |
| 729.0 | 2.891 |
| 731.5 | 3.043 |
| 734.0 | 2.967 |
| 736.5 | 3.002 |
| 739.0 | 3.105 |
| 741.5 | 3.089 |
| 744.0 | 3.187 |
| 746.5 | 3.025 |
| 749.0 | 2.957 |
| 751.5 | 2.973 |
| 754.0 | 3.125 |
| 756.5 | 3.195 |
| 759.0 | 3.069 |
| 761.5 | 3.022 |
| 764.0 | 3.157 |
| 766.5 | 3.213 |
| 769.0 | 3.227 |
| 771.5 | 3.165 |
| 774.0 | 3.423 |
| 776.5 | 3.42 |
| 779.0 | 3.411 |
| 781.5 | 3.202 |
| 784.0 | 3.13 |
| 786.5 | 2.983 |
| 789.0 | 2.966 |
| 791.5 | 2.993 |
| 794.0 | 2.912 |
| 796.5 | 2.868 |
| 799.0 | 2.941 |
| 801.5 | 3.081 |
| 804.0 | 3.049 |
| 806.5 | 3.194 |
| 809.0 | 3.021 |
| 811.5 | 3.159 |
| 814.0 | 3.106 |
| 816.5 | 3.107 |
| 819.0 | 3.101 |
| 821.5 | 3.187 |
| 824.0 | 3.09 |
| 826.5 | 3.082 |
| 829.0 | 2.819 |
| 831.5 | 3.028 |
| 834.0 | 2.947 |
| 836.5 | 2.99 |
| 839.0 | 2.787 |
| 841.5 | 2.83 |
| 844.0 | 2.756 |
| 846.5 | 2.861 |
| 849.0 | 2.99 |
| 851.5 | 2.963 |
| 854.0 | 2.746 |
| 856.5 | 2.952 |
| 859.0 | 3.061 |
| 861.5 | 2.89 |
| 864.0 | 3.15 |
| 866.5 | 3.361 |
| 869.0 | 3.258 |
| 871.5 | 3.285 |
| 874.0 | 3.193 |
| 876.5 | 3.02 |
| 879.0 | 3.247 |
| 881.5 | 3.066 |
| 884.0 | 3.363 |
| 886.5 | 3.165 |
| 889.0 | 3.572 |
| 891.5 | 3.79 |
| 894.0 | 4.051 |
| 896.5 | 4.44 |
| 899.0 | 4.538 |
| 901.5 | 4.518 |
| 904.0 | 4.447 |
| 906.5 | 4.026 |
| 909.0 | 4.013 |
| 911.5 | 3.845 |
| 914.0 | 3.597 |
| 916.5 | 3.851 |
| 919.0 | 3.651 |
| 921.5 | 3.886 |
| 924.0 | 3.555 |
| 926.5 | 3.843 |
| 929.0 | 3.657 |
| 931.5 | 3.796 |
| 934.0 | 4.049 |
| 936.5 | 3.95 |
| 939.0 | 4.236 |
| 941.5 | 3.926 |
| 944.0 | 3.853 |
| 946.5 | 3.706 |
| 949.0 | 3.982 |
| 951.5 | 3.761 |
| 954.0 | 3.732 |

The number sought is 3.99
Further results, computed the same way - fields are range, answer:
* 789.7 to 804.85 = 2.97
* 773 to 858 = 3.03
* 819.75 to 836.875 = 3.02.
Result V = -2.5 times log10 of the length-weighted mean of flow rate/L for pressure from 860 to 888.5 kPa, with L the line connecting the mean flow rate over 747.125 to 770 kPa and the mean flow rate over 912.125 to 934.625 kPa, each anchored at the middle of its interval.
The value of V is 0.120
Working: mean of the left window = 3.1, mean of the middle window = 3.19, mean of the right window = 3.76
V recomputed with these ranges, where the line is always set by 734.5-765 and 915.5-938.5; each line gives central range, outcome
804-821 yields 0.075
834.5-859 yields 0.203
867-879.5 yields 0.123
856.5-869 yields 0.142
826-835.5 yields 0.154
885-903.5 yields -0.095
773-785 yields -0.041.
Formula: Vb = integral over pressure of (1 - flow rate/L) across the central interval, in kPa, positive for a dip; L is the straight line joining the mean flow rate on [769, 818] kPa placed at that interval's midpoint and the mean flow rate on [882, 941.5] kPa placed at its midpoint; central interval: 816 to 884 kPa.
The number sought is 8.82 kPa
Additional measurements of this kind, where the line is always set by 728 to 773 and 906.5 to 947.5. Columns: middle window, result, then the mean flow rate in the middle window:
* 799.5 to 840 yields 3.99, 3.05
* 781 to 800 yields 1.53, 2.99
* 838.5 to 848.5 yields 1.89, 2.82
